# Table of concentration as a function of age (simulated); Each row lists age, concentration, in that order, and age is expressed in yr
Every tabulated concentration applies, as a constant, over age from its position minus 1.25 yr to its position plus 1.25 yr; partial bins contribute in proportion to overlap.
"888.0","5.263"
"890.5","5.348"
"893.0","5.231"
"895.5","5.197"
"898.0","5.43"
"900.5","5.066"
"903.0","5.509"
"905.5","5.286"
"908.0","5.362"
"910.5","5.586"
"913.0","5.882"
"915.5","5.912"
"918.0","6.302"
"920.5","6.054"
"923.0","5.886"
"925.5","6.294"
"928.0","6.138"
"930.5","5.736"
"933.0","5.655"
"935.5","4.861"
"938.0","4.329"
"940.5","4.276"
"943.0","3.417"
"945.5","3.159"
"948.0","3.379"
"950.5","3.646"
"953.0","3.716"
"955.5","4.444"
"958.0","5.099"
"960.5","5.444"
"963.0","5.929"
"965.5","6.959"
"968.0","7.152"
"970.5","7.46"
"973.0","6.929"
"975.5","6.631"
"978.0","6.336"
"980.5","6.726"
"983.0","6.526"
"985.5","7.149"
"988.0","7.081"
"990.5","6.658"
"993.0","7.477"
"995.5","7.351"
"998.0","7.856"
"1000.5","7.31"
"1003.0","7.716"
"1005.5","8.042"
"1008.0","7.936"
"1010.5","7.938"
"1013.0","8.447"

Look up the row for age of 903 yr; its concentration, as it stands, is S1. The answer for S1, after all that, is 5.509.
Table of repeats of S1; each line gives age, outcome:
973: 6.929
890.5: 5.348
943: 3.417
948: 3.379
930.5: 5.736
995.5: 7.351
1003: 7.716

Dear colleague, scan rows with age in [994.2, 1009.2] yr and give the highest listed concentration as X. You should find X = 8.042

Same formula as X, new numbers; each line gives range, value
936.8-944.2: 4.329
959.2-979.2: 7.46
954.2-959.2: 5.099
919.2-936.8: 6.294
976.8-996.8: 7.477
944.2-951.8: 3.646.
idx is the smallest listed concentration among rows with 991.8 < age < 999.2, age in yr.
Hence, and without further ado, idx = 7.351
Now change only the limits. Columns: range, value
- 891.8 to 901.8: 5.066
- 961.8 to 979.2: 5.929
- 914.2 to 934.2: 5.655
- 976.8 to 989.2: 6.336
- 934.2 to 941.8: 4.276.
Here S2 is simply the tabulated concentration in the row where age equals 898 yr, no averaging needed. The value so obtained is 5.43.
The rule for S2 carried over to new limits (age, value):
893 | 5.231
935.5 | 4.861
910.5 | 5.586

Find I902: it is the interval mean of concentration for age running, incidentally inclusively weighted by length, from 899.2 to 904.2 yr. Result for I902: 5.29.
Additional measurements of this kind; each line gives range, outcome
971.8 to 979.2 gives 6.63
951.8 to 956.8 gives 4.09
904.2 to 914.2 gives 5.53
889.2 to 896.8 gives 5.26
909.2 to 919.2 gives 5.92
